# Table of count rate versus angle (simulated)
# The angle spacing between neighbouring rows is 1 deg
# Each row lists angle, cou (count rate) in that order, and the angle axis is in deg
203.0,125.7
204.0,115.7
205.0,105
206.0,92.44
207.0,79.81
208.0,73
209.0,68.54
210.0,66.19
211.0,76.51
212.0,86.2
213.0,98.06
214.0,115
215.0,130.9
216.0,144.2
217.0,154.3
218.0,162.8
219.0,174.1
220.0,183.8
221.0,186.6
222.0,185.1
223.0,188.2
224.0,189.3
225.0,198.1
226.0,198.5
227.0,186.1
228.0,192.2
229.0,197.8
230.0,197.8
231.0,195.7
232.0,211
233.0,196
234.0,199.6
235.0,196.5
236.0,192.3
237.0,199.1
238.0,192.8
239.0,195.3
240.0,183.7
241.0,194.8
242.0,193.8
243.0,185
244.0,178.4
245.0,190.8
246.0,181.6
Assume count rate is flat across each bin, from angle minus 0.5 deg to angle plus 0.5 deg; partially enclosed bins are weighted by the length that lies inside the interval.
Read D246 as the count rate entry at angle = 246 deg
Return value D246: 181.6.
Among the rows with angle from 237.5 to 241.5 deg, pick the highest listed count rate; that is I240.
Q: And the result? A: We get 195.3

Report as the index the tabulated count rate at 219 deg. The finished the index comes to 174.1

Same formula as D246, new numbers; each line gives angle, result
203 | 125.7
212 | 86.2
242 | 193.8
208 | 73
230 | 197.8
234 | 199.6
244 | 178.4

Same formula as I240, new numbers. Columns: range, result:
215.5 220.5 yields 183.8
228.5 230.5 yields 197.8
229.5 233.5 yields 211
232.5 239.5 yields 199.6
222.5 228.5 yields 198.5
